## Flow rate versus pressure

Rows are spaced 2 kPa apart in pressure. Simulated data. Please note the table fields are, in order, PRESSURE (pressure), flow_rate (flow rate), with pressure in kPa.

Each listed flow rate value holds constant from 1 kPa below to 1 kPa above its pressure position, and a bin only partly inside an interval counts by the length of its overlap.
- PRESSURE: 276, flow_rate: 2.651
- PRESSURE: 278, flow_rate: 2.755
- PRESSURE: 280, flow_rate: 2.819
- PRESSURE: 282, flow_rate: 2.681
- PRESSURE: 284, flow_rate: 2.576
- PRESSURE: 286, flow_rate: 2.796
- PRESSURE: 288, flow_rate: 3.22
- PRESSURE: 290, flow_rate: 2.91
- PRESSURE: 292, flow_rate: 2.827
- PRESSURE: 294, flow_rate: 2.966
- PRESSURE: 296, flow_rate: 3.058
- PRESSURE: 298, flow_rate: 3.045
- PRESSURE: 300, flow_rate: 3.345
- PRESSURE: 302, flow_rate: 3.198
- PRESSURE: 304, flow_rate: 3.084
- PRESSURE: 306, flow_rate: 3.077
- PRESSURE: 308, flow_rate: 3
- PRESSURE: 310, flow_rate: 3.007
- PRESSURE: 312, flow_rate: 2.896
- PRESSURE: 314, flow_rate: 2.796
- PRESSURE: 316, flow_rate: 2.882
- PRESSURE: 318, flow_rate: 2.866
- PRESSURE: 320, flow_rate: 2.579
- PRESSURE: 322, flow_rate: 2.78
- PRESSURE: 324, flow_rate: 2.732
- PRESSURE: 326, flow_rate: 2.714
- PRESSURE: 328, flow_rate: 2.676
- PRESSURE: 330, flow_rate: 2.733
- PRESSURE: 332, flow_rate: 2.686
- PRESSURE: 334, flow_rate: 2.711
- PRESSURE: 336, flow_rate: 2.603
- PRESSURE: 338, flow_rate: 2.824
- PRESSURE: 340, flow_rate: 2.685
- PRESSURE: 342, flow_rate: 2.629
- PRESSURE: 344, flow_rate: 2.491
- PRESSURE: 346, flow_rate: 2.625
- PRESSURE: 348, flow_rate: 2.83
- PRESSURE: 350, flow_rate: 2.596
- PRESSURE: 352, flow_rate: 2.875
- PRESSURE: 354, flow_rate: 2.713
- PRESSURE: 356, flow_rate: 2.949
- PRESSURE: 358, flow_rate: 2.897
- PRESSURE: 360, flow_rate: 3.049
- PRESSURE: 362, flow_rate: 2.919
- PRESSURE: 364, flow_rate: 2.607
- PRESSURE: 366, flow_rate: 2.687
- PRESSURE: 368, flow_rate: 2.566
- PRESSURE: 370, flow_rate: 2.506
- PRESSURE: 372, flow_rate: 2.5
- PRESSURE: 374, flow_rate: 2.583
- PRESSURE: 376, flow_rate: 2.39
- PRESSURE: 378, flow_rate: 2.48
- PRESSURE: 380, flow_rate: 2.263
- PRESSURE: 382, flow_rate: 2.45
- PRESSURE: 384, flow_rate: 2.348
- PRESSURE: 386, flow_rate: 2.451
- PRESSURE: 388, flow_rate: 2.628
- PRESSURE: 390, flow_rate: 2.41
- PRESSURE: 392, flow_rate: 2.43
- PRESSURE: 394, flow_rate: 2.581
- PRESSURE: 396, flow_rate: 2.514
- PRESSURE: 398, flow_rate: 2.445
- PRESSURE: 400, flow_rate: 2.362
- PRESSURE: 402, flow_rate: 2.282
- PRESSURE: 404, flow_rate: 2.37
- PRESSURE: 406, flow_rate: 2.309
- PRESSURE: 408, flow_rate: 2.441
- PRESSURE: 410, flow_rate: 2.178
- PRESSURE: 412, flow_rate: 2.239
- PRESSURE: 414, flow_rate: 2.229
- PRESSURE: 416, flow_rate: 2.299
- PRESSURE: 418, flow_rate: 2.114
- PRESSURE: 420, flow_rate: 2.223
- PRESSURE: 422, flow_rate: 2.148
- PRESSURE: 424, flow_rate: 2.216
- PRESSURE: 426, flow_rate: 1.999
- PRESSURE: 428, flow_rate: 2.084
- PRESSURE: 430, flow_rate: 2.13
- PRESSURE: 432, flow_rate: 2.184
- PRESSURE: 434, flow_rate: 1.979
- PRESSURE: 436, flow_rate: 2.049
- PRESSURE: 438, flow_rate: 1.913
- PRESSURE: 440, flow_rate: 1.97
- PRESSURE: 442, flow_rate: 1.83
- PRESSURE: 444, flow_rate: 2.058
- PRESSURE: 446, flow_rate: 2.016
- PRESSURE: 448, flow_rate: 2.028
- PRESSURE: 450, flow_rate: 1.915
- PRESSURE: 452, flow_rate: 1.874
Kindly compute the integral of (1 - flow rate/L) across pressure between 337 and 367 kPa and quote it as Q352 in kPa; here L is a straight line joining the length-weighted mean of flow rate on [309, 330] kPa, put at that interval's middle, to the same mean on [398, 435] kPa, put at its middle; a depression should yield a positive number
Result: -1.9 kPa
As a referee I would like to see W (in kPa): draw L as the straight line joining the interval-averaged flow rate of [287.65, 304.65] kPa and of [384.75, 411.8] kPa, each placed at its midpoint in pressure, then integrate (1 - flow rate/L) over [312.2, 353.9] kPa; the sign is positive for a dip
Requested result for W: 1.61 kPa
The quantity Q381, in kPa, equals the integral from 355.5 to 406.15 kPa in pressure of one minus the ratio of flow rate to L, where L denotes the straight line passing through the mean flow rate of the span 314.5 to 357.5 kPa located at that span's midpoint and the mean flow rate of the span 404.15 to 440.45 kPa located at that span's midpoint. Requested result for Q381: -2.2 kPa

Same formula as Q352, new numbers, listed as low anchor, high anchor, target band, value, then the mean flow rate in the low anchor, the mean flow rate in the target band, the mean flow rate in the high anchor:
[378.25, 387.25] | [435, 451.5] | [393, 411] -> -1.0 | 2.39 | 2.39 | 1.97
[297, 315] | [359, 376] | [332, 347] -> 1.0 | 3.05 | 2.65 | 2.66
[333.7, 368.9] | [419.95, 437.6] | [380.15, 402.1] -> -0.3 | 2.74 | 2.45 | 2.1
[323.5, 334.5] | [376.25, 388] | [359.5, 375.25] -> -1.0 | 2.71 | 2.66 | 2.42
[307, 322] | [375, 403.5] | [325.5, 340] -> 0.2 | 2.86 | 2.7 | 2.43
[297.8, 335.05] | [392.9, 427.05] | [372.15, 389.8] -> 0.2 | 2.88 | 2.45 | 2.29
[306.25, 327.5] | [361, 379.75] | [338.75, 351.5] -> 0.2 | 2.83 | 2.66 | 2.57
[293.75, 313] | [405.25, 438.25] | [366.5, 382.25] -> 0.3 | 3.07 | 2.48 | 2.17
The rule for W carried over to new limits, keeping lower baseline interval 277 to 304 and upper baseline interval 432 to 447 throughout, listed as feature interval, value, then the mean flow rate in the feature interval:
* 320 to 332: 0.0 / 2.71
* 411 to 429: -0.5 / 2.17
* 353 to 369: -2.0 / 2.8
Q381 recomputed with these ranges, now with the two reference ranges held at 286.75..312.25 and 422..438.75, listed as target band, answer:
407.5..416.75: -0.23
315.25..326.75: 0.53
